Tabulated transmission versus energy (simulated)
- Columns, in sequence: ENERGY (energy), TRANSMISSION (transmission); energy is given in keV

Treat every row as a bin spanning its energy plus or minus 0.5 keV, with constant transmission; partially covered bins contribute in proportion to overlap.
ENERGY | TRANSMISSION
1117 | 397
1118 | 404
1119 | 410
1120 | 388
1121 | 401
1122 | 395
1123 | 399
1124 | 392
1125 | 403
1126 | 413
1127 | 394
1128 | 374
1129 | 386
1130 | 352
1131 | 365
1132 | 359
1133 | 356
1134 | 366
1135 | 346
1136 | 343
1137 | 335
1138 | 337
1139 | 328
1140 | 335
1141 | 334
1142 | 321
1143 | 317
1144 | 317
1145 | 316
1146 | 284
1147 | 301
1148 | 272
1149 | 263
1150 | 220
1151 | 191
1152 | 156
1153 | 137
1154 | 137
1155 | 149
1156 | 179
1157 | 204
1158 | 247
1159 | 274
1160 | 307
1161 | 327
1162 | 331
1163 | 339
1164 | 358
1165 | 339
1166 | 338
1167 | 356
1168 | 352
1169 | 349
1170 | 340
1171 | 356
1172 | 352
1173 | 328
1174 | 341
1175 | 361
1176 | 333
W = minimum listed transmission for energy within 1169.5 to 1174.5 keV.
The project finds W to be 328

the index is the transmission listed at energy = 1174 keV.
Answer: 341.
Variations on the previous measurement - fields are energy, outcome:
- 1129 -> 386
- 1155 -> 149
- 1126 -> 413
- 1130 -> 352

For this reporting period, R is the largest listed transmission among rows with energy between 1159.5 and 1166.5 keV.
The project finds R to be 358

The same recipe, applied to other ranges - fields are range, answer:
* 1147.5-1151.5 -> 272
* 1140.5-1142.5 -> 334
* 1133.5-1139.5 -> 366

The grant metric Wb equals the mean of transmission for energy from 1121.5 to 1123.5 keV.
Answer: 397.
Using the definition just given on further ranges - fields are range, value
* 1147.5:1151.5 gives 236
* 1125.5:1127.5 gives 404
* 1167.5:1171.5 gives 349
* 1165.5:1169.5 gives 349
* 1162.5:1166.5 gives 344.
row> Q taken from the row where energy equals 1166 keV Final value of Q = 338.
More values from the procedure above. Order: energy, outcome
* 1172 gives 352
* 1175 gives 361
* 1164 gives 358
